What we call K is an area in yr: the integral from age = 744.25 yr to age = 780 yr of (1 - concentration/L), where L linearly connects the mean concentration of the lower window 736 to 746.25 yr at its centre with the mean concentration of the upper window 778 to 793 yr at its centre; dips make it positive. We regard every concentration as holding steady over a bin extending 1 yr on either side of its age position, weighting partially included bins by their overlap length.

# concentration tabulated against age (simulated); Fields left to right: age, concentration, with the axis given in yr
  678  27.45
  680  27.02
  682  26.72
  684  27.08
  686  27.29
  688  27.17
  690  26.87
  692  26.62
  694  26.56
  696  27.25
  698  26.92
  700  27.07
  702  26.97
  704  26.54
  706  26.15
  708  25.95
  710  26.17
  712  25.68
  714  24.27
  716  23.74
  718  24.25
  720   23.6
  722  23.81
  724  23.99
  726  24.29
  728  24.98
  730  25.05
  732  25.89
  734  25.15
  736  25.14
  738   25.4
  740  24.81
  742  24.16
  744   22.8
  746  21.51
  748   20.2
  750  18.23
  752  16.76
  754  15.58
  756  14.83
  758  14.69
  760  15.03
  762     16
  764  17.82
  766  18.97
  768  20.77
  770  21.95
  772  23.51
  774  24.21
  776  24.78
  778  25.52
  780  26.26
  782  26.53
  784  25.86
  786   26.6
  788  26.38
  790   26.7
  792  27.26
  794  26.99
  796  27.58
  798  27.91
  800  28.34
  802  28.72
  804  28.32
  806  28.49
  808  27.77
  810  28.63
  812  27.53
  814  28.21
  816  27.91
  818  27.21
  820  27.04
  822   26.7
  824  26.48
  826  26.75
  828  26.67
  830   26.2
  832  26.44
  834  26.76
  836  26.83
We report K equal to 7.84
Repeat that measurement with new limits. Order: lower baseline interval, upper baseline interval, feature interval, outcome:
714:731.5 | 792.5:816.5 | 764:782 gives 2.3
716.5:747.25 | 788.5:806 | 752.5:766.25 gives 5.2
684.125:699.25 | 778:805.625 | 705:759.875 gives 8.7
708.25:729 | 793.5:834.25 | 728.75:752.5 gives 2.0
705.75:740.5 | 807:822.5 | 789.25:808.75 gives -0.5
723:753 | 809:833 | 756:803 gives 3.0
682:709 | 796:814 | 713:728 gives 1.7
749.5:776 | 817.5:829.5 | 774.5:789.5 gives -3.4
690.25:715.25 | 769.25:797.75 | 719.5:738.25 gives 1.0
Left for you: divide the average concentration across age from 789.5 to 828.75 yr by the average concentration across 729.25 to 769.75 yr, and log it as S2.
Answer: 1.35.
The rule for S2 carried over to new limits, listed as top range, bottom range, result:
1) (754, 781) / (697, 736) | 0.80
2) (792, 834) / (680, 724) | 1.06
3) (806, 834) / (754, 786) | 1.29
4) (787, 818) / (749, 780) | 1.43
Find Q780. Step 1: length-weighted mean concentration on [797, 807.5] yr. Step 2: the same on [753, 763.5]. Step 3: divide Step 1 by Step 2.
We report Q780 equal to 1.8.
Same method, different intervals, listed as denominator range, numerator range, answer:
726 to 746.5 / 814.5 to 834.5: 1.09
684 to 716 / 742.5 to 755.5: 0.73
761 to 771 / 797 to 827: 1.45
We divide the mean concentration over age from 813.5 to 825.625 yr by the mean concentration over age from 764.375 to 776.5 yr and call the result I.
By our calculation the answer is 1.23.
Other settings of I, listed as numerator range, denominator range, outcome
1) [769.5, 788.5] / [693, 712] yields 0.95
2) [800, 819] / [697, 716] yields 1.08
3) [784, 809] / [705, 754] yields 1.16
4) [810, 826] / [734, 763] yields 1.38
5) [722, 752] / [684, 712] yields 0.88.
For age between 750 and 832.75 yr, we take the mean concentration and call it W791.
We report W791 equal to 24.5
